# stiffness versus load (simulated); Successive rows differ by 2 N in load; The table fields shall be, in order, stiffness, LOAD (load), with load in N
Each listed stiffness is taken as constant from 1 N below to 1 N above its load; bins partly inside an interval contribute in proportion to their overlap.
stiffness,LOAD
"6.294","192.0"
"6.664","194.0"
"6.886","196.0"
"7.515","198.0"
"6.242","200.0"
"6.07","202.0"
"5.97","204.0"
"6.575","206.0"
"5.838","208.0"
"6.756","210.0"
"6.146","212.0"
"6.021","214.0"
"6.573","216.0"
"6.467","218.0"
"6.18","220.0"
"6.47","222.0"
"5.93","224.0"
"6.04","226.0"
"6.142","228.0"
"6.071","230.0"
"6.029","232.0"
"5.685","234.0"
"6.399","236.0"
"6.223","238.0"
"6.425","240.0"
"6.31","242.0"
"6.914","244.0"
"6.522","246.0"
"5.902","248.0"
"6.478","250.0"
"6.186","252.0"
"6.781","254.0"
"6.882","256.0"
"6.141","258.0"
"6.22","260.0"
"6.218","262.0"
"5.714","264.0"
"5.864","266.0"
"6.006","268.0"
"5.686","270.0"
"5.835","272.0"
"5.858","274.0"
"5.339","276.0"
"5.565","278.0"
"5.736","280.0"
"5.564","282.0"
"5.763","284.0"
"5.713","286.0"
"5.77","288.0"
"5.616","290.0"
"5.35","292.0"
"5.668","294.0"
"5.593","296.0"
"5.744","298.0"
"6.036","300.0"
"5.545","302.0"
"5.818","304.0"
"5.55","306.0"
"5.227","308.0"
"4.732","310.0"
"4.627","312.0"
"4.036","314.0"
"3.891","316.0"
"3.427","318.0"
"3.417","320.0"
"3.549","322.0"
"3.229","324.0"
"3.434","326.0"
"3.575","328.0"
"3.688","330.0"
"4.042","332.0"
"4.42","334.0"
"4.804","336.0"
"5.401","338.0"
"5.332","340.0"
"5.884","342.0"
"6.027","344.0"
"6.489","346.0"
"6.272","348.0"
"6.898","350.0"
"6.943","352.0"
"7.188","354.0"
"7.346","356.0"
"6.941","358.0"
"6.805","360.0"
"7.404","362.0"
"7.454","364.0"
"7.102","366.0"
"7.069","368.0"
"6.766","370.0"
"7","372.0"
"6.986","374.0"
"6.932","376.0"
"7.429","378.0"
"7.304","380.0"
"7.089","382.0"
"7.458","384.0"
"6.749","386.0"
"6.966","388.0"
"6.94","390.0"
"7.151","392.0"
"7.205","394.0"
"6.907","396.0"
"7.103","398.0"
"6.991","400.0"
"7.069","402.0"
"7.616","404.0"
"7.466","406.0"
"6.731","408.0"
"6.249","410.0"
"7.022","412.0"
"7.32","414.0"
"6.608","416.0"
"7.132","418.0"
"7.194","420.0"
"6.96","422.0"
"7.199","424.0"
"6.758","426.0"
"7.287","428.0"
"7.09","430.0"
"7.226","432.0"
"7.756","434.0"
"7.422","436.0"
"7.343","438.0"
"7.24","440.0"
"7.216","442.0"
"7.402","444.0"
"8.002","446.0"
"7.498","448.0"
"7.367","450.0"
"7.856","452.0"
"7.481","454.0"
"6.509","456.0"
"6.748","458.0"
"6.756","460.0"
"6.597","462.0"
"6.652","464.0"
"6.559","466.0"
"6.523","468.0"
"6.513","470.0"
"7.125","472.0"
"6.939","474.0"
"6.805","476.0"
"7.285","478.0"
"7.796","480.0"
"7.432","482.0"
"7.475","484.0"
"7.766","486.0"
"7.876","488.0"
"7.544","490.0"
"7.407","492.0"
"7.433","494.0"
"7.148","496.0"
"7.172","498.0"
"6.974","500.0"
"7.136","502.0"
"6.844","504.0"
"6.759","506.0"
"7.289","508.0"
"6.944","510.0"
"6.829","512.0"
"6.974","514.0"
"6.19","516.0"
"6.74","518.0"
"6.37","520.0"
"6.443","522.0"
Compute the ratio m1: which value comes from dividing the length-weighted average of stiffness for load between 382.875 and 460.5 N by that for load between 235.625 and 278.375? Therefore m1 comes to 1.16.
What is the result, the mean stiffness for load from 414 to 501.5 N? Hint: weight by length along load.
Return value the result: 7.19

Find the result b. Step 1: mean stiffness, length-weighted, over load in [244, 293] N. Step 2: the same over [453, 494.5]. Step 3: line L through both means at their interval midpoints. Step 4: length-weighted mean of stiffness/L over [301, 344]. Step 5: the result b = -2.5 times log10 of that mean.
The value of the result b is 0.36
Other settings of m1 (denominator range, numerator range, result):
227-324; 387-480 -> 1.26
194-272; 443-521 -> 1.13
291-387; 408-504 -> 1.25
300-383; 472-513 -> 1.27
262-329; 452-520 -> 1.37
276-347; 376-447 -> 1.44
